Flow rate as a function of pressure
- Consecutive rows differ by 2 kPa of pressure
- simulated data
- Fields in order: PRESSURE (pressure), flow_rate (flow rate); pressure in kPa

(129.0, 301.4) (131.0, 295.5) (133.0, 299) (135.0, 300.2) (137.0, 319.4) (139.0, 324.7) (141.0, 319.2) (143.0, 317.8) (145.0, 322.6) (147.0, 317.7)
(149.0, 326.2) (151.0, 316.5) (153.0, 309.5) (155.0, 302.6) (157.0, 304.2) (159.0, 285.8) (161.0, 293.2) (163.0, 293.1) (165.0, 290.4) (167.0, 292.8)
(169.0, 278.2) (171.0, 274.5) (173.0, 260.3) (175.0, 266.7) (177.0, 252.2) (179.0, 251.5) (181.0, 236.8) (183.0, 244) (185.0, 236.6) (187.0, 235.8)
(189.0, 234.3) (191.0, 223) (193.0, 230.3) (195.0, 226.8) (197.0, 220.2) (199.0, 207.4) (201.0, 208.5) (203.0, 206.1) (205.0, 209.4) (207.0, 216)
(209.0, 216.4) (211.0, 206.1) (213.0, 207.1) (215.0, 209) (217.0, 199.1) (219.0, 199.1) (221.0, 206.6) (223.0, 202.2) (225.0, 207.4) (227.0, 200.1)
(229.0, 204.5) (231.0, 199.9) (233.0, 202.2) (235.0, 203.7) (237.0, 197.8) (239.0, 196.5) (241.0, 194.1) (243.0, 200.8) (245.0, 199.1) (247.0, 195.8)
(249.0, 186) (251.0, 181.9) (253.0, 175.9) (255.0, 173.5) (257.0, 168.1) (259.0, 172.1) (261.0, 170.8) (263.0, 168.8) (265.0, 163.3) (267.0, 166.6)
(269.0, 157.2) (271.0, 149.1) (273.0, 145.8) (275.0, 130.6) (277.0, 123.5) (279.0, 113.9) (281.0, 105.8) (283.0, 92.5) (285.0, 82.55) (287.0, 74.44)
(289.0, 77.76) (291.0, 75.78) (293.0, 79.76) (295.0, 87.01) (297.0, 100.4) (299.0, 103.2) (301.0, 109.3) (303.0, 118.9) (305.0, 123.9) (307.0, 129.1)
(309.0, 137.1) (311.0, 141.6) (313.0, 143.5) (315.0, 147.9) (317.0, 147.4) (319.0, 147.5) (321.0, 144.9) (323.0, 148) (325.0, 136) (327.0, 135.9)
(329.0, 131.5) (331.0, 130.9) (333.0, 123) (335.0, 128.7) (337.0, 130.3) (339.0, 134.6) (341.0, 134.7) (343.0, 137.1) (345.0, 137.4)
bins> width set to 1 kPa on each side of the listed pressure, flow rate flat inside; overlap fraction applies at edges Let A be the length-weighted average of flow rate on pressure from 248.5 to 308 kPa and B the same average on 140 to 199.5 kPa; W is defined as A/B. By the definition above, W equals 0.5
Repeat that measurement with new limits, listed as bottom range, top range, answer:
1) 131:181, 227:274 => 0.62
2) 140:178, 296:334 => 0.44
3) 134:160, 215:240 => 0.65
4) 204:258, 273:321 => 0.58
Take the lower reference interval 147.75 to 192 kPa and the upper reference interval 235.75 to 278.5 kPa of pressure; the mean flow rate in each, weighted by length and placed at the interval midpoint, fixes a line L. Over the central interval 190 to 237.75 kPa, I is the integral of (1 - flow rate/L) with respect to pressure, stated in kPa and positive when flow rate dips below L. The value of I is 2.7 kPa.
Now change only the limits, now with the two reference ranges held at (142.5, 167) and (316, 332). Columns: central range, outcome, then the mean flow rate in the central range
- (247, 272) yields 4.1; 170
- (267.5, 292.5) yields 10.0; 111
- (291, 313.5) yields 6.6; 113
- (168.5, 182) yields 1.3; 259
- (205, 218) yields 2.1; 209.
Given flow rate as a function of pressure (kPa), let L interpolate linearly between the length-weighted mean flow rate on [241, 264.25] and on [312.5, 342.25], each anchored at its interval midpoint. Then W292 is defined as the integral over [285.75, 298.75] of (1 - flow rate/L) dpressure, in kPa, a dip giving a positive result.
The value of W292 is 6.11 kPa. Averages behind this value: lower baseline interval 182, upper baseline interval 138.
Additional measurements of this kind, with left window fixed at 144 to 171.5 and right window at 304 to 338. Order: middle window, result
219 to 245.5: 2.9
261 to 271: 1.5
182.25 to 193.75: 1.6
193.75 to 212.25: 3.1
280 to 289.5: 4.7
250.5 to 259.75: 1.3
